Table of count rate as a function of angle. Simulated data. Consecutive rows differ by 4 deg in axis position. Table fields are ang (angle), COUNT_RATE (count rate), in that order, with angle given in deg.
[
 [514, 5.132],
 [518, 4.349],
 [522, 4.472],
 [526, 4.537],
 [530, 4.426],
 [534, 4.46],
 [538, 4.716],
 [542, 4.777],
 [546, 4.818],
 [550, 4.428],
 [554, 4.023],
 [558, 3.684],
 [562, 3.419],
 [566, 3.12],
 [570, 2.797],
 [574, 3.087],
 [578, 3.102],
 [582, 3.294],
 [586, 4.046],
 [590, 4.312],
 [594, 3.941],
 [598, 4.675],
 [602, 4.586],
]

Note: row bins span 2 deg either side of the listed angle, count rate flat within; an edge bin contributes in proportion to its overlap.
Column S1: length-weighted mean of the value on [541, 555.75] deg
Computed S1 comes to 4.5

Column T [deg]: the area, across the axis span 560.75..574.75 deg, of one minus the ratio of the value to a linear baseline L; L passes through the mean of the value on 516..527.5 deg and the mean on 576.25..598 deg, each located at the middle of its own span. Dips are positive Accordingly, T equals 3.23 deg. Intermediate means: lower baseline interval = 4.45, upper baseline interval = 3.83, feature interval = 3.09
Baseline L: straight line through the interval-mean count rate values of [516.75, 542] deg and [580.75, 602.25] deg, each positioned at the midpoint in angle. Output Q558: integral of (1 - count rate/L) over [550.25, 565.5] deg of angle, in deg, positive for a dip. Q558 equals 2.2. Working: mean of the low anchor 4.52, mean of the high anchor 4.14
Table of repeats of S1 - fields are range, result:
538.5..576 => 3.83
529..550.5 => 4.62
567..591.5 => 3.41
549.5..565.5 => 3.77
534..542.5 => 4.67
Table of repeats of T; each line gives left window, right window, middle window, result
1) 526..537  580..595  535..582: 4.6 deg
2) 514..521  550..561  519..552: -2.4 deg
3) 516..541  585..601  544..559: 0.5 deg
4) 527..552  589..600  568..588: 5.1 deg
